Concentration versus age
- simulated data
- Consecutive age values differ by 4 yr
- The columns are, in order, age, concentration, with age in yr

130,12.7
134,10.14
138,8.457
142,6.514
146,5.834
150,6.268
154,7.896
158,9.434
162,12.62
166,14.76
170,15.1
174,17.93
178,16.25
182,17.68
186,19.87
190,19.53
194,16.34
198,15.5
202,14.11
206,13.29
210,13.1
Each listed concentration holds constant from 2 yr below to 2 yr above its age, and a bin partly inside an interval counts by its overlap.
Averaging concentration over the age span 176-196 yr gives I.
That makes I 17.9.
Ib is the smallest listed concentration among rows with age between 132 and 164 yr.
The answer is 5.834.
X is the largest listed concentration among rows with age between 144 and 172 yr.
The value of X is 15.1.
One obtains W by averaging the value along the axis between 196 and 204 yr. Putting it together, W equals 14.8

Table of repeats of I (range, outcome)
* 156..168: 12.3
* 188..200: 17.1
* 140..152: 6.21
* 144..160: 7.36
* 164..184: 16.3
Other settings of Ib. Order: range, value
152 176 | 7.896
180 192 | 17.68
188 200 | 15.5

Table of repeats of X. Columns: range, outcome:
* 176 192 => 19.87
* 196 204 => 15.5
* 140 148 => 6.514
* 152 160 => 9.434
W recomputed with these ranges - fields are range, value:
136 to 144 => 7.49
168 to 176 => 16.5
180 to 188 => 18.8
